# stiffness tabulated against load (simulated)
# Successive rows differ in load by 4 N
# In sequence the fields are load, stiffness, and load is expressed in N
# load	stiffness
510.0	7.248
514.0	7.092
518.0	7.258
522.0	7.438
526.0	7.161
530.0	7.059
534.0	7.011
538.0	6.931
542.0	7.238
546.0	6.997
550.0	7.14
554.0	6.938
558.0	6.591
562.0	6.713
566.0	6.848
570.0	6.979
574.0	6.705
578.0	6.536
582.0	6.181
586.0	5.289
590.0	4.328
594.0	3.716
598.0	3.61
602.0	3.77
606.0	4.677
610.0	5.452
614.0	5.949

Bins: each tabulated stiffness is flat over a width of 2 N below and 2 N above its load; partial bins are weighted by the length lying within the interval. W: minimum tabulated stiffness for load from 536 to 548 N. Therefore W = 6.931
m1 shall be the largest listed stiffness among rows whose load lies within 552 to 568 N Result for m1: 6.938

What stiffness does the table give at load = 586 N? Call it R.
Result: 5.289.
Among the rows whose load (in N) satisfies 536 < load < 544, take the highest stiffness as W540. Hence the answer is 7.238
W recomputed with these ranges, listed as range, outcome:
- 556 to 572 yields 6.591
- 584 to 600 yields 3.61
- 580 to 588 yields 5.289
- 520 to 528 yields 7.161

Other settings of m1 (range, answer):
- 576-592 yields 6.536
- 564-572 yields 6.979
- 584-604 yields 5.289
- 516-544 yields 7.438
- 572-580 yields 6.705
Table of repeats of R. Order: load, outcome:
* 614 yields 5.949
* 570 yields 6.979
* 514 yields 7.092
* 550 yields 7.14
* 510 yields 7.248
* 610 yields 5.452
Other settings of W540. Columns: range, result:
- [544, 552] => 7.14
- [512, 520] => 7.258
